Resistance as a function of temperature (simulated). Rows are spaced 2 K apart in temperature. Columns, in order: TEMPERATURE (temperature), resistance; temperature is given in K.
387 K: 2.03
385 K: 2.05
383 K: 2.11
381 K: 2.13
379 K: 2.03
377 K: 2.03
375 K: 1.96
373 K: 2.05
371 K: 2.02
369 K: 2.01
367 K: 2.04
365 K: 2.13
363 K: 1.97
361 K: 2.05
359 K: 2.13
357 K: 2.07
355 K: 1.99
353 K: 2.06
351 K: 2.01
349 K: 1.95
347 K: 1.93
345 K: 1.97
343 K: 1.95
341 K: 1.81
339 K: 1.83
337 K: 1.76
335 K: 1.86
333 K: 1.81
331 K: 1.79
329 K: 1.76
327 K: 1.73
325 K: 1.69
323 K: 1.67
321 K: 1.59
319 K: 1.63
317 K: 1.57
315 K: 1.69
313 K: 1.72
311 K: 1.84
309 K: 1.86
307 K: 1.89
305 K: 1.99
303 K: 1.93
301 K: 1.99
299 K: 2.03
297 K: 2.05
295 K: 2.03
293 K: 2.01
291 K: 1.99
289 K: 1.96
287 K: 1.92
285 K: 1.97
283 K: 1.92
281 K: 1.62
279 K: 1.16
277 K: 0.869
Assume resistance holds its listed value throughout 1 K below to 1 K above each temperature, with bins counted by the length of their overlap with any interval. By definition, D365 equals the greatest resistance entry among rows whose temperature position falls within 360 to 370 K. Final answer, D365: 2.13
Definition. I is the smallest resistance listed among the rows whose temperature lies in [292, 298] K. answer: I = 2.01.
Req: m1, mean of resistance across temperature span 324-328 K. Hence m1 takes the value 1.71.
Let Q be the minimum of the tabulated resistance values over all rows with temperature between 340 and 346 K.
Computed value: 1.81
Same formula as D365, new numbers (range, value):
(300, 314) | 1.99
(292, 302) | 2.05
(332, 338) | 1.86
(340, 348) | 1.97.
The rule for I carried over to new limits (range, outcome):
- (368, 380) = 1.96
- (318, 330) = 1.59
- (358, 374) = 1.97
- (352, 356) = 1.99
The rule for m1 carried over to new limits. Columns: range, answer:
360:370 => 2.04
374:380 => 2.01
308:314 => 1.81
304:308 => 1.94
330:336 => 1.82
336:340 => 1.79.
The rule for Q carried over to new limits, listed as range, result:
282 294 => 1.92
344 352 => 1.93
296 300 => 2.03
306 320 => 1.57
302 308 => 1.89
